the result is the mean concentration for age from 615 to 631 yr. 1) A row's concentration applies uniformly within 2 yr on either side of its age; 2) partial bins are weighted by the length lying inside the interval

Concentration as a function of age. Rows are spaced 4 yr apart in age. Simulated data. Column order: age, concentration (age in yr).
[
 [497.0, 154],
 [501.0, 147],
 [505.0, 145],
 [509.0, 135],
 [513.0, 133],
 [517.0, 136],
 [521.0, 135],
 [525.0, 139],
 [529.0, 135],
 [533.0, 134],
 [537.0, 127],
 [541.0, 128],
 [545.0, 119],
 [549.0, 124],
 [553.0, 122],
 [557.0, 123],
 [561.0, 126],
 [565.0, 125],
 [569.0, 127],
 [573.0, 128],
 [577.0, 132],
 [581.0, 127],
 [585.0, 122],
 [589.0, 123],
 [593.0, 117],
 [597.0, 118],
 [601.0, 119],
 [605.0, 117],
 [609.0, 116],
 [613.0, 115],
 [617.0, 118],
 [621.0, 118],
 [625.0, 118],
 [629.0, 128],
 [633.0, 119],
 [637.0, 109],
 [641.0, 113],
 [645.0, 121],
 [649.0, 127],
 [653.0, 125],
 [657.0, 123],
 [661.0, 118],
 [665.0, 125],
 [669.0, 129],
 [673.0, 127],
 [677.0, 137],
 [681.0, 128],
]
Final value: 120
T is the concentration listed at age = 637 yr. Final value 109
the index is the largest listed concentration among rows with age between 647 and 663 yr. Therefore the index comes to 127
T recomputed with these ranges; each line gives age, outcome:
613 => 115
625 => 118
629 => 128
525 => 139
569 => 127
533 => 134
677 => 137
